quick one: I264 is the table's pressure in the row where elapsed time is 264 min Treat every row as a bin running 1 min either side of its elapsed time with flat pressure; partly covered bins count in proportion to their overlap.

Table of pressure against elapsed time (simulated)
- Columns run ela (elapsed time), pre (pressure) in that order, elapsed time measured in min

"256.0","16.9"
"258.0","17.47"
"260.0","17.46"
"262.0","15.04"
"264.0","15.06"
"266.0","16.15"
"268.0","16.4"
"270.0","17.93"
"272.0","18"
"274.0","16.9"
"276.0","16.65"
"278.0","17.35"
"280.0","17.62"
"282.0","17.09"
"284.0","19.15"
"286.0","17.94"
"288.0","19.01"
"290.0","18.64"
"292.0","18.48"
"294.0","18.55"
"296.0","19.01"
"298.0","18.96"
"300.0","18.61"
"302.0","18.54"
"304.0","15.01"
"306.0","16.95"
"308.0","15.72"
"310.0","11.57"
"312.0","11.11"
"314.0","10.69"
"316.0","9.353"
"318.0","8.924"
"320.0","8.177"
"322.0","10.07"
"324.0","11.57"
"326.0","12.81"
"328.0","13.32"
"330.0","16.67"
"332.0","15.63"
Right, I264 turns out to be 15.06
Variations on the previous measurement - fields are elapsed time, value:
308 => 15.72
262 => 15.04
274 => 16.9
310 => 11.57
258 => 17.47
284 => 19.15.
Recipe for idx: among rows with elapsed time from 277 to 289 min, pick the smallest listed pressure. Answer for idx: 17.09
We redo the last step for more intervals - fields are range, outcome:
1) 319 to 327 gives 8.177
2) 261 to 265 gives 15.04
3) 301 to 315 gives 10.69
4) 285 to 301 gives 17.94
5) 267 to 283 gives 16.4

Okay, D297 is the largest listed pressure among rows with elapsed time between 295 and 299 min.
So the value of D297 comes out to 19.01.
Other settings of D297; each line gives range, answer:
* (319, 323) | 10.07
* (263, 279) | 18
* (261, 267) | 16.15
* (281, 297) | 19.15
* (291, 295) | 18.55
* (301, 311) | 18.54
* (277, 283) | 17.62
